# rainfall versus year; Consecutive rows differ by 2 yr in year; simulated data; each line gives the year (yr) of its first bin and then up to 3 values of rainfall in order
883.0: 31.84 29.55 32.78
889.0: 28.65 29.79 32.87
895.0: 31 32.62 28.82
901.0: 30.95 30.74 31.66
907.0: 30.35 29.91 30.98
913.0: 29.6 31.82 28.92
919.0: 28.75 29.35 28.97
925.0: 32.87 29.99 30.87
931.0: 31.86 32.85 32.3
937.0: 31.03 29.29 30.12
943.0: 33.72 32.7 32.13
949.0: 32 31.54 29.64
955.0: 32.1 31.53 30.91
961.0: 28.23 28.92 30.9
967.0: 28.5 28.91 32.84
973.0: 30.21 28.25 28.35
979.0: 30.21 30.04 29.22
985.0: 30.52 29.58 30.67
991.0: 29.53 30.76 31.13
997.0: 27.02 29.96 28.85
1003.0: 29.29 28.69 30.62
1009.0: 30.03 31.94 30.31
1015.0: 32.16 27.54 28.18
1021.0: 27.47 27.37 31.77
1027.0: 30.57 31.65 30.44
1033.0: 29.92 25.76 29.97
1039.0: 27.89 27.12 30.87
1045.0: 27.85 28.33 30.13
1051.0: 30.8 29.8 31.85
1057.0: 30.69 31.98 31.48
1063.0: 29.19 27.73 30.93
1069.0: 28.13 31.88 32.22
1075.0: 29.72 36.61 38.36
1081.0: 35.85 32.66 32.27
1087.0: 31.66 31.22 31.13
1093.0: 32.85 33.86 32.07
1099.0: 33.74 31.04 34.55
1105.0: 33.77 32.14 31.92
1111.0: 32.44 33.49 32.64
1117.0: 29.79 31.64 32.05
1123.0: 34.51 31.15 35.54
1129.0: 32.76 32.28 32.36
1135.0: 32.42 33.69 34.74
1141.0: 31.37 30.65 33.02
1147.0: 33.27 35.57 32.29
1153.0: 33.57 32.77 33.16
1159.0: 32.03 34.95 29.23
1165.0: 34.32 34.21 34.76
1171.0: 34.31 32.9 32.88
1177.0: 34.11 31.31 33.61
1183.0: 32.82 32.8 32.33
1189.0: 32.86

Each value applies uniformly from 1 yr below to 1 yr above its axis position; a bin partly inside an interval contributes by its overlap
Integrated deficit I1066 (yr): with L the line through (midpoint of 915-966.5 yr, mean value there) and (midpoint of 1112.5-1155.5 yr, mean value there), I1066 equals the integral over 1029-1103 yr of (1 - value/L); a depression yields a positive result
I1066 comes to 2.32 yr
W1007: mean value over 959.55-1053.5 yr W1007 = 29.6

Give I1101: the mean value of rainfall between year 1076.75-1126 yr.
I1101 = 32.9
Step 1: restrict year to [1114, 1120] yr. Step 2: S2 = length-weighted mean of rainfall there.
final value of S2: 31.4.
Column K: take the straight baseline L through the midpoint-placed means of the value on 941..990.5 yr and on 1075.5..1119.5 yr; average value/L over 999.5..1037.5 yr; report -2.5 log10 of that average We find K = 0.07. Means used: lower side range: 30.5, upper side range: 33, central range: 29.6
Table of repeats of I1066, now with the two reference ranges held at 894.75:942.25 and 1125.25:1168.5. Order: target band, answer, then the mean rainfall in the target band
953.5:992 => 1.6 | 30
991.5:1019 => 1.5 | 29.8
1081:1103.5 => -0.1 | 32.6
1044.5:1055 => 0.8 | 29.7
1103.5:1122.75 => 0.2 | 32.4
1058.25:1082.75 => 0.2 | 32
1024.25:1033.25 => 0.3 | 30.9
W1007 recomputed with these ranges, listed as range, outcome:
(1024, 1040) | 29.7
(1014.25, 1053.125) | 29.2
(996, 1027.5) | 29.5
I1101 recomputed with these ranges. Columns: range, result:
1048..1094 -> 31.7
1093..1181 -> 32.9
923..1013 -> 30.5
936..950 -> 31.6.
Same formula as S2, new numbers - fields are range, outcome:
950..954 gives 30.6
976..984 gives 29.5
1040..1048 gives 28.5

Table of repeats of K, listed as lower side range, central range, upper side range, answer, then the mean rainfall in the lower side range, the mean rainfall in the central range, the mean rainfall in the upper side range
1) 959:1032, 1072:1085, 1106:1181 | -0.085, 29.8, 34.1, 32.9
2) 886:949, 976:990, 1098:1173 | 0.061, 30.9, 29.8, 32.9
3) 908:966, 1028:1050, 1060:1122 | 0.095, 30.8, 29.1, 32.2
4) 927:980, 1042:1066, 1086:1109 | 0.068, 30.8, 30.1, 32.5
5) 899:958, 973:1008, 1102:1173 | 0.069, 30.9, 29.6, 33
